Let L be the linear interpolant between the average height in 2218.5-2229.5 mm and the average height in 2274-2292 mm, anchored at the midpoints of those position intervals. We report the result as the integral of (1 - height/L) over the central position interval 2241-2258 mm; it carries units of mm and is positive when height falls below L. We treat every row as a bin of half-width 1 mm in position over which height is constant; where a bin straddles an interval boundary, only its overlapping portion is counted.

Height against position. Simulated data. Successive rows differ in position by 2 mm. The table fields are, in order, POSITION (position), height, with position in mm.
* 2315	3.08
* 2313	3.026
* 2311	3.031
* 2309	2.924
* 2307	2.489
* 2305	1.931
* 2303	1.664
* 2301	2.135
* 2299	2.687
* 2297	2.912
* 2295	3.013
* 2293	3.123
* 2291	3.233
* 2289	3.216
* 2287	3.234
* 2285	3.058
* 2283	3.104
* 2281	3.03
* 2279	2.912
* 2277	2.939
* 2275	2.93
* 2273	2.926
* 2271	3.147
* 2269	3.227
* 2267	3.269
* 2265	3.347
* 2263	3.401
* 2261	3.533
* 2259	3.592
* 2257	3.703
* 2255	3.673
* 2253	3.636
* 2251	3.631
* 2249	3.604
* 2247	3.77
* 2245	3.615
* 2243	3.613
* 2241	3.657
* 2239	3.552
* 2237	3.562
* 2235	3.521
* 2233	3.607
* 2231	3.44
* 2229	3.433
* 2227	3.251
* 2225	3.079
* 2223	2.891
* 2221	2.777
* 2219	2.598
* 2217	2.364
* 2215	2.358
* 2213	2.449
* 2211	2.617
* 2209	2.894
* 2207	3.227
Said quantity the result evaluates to -3.5 mm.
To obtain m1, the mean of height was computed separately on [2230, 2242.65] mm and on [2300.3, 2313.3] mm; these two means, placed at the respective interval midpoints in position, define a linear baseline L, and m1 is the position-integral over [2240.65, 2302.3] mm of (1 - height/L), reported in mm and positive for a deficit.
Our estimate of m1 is -5.0 mm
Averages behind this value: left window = 3.56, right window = 2.43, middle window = 3.24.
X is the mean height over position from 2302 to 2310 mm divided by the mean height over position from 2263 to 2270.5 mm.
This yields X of 0.68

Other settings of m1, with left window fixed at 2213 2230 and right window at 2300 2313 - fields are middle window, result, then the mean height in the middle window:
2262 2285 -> -4.8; 3.11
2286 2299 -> -3.2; 3.09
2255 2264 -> -3.2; 3.57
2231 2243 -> -3.6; 3.57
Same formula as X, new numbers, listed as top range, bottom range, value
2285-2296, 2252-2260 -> 0.86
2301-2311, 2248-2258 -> 0.64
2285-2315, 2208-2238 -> 0.93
